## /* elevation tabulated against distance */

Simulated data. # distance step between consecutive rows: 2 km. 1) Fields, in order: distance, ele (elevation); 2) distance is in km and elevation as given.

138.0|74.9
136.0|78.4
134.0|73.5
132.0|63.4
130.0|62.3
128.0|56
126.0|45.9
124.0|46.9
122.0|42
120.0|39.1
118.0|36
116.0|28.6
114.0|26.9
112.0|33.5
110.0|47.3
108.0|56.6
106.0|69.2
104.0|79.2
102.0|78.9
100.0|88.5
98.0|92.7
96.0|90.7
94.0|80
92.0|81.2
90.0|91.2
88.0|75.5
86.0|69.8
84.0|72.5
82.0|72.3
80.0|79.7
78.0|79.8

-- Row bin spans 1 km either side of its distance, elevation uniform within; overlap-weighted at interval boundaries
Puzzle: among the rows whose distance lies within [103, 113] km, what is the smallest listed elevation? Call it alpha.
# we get 33.5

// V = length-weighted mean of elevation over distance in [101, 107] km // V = 75.8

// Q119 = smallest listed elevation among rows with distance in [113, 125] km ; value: 26.9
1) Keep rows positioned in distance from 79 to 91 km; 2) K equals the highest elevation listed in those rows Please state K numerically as 91.2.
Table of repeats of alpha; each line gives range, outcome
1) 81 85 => 72.3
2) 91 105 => 78.9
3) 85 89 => 69.8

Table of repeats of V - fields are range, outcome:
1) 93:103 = 86.2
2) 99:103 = 83.7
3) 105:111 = 57.7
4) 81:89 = 72.5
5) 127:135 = 63.8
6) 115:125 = 38.5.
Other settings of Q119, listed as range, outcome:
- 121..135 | 42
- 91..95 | 80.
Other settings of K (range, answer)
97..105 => 92.7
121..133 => 63.4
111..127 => 46.9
